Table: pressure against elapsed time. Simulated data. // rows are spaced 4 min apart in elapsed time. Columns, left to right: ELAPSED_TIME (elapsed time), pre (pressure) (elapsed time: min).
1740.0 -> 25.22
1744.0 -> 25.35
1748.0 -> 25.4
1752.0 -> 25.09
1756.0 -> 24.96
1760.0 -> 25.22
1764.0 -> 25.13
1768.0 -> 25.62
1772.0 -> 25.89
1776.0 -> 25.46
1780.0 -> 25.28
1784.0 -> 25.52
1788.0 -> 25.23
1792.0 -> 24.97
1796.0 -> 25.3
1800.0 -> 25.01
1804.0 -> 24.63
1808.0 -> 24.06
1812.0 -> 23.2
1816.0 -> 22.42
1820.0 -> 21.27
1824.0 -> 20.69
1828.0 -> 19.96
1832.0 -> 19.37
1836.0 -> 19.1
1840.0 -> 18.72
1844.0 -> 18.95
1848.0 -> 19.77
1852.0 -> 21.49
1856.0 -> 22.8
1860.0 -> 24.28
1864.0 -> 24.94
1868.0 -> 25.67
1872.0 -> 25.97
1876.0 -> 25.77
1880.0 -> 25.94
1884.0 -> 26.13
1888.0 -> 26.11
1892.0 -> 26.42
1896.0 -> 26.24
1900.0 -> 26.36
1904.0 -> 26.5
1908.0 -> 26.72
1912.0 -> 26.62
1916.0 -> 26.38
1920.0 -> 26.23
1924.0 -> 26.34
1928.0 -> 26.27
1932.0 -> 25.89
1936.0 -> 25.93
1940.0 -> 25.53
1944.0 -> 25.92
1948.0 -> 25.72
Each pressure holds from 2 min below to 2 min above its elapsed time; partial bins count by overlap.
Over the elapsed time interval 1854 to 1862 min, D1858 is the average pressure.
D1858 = 23.5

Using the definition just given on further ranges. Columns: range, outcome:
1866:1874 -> 25.8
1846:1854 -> 20.6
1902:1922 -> 26.5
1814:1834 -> 20.7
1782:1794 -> 25.2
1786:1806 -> 25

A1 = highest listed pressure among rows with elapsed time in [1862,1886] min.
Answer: 26.13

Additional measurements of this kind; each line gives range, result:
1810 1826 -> 23.2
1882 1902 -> 26.42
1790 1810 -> 25.3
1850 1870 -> 25.67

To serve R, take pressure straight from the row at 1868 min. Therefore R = 25.67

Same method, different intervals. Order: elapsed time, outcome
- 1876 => 25.77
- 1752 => 25.09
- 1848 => 19.77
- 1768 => 25.62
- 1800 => 25.01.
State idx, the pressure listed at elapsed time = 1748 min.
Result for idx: 25.4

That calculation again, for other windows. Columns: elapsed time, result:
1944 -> 25.92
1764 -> 25.13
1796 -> 25.3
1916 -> 26.38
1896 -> 26.24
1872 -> 25.97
